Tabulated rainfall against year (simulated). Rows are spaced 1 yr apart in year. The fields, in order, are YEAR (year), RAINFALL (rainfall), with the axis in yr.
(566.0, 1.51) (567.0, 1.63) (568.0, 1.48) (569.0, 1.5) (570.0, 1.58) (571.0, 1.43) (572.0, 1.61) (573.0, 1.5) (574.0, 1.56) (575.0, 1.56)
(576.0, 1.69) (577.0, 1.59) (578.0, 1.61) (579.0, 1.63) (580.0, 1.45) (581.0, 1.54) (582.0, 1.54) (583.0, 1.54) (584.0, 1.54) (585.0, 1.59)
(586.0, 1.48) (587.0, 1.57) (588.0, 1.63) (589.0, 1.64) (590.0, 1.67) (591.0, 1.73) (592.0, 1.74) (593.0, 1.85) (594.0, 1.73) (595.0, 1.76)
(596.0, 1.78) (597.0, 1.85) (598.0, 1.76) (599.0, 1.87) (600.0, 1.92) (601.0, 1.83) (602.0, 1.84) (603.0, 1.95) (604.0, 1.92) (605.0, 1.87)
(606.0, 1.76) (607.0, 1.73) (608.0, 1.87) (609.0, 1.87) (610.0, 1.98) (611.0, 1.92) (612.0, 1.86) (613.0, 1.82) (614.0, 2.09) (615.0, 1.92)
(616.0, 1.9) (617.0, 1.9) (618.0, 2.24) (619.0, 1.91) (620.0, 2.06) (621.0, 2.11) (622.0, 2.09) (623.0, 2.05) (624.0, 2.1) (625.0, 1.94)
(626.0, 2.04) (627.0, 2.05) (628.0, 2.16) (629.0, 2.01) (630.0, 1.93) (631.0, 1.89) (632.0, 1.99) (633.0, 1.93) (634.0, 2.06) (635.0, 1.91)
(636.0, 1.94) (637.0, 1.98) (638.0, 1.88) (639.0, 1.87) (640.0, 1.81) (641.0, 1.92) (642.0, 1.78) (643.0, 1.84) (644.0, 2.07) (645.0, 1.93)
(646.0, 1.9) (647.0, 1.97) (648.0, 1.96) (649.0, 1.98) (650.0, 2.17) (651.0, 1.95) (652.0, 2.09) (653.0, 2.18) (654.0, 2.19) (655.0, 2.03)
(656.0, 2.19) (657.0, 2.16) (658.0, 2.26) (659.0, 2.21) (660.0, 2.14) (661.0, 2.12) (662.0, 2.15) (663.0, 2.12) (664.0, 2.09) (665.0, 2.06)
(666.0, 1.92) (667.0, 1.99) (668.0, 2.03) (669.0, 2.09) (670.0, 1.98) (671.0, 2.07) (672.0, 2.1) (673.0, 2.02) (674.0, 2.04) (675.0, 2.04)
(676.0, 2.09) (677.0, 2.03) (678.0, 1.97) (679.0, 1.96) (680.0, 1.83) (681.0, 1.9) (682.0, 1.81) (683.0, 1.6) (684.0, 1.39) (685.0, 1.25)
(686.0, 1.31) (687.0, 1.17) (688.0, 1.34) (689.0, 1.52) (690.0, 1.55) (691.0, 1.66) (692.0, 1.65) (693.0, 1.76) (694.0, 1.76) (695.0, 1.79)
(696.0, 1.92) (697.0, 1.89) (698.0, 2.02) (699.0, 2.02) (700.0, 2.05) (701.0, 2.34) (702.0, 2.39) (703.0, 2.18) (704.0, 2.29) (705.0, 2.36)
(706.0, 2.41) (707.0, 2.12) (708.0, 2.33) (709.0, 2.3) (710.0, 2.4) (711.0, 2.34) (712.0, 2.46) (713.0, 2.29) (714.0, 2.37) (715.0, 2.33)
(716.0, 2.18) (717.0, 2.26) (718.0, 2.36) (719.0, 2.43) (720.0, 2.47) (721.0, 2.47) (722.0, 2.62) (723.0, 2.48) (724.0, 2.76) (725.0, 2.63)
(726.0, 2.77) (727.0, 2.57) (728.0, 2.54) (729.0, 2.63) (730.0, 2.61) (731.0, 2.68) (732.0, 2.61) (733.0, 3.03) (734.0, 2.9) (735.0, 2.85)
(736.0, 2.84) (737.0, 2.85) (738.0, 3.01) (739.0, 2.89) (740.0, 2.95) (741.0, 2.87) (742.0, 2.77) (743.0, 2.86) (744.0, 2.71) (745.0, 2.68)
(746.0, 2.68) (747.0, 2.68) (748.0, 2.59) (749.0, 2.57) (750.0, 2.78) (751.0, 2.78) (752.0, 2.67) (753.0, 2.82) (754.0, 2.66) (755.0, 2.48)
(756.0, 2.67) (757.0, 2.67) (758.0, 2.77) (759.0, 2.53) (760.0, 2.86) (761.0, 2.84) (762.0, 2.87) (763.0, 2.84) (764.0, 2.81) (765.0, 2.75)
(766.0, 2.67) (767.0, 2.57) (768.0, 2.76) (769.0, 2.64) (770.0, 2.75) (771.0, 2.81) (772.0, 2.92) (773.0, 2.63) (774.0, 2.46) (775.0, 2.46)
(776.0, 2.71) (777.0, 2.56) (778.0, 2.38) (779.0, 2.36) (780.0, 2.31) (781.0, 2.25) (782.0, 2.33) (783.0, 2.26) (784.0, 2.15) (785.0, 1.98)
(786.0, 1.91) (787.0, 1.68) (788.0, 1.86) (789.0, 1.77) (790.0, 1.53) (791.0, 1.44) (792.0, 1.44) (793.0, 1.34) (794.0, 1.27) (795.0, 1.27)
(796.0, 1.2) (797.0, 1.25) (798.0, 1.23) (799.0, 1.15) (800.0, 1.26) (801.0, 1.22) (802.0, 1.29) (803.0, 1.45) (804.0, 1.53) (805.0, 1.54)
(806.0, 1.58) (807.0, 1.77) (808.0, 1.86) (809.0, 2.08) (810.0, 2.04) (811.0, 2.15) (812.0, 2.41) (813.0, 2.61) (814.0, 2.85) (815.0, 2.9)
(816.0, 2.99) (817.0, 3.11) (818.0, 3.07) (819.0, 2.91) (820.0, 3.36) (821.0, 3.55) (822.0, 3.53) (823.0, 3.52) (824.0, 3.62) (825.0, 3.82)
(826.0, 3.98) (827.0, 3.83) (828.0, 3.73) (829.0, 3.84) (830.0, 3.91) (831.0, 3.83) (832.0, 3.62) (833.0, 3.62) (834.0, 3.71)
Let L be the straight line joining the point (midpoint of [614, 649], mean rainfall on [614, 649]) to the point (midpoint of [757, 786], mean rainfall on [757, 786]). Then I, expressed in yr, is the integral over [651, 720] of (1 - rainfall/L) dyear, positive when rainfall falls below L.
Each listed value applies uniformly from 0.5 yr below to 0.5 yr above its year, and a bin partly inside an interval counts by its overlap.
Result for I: 5.5 yr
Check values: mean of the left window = 1.97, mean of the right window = 2.57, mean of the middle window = 2.03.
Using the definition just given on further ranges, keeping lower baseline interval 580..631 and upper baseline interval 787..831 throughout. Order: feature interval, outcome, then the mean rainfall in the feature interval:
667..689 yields 2.29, 1.81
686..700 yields 2.47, 1.69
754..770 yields -3.54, 2.71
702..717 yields -1.54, 2.31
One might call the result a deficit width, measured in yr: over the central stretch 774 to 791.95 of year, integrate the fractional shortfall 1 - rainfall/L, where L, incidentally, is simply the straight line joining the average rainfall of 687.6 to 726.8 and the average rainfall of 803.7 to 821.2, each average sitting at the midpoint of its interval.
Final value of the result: 2.0 yr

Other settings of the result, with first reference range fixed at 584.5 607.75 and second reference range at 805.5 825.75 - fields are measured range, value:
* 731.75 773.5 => -4.3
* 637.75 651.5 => 0.4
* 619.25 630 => -0.9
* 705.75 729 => -1.0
